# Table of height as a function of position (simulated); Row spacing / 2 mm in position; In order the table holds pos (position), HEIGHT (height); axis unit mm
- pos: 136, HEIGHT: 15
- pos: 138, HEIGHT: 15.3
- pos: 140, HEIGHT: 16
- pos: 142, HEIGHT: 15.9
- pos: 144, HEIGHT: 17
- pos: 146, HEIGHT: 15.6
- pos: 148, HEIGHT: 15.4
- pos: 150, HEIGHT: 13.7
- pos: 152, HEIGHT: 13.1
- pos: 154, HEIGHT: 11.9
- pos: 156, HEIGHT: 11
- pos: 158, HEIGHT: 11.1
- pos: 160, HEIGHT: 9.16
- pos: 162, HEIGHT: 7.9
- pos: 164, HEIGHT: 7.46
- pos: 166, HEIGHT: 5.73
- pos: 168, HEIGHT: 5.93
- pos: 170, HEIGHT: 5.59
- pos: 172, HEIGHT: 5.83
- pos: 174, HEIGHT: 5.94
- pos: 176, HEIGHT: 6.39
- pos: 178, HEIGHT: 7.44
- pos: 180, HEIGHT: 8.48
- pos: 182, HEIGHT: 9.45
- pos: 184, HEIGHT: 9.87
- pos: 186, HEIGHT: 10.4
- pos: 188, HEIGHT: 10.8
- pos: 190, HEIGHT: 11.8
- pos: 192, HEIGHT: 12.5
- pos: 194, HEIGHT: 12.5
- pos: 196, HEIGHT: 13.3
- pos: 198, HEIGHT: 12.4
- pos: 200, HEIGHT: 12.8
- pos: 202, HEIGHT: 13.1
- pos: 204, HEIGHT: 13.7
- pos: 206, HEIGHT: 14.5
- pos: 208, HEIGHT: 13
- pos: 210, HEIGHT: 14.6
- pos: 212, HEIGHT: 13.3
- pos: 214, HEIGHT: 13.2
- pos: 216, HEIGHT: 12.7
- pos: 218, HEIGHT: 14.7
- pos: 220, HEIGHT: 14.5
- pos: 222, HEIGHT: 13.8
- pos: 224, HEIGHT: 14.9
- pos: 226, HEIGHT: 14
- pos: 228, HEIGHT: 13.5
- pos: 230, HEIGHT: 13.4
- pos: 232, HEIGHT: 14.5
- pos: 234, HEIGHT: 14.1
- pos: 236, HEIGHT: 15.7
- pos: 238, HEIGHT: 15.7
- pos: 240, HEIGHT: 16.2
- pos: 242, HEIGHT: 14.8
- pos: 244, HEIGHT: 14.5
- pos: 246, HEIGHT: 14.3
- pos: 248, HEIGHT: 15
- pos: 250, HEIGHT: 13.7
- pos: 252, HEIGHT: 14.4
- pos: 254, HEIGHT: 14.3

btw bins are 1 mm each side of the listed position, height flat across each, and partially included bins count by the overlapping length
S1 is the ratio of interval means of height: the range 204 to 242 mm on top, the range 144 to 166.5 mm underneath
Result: 1.24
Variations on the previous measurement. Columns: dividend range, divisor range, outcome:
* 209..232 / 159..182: 1.98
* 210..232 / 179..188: 1.43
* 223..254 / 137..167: 1.17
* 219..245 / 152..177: 1.81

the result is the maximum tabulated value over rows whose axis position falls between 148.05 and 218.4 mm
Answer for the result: 14.7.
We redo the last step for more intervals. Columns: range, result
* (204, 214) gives 14.6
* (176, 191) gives 11.8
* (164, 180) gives 8.48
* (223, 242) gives 16.2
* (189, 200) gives 13.3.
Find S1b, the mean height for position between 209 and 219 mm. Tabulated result 13.7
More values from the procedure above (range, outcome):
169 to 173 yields 5.71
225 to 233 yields 13.8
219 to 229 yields 14.1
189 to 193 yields 12.2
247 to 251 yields 14.3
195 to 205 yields 13.1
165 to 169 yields 5.83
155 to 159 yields 11.1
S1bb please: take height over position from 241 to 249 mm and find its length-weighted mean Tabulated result 14.7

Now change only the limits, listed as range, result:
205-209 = 13.8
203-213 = 13.8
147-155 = 13.5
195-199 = 12.9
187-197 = 12.2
